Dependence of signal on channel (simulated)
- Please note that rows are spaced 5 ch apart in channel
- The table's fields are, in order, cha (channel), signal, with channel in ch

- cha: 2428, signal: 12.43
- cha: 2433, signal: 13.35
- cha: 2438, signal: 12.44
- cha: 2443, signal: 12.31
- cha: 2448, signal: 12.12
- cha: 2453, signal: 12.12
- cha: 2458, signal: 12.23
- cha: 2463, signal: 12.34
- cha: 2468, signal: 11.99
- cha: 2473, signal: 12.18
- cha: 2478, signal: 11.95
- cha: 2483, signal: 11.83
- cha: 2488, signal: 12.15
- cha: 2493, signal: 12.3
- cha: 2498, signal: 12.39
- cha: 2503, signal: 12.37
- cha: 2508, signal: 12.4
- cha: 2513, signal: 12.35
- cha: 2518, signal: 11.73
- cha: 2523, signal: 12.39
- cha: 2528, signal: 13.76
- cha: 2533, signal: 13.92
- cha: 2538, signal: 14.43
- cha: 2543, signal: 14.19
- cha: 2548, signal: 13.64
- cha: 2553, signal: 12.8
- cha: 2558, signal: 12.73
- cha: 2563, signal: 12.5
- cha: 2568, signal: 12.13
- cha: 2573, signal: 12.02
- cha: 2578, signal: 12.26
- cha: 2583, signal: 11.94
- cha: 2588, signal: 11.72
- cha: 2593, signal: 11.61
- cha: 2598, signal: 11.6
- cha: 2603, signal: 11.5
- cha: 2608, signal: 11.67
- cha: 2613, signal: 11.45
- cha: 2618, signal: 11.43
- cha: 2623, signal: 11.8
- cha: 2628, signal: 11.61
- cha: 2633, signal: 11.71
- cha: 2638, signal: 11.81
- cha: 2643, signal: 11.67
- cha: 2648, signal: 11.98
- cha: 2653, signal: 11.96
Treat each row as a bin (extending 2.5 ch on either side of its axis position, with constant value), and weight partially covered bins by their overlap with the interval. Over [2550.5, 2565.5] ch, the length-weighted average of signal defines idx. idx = 12.7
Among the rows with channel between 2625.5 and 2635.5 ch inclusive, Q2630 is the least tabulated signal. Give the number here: 11.61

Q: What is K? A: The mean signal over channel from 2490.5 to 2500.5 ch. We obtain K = 12.3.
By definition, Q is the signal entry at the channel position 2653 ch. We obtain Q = 11.96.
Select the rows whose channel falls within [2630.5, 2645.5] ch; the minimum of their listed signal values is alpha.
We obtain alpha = 11.67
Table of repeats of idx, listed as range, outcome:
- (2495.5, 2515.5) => 12.4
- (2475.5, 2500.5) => 12.1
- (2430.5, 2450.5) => 12.6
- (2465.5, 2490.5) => 12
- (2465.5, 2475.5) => 12.1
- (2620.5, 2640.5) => 11.7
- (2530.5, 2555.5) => 13.8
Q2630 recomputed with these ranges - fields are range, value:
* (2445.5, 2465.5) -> 12.12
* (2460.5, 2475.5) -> 11.99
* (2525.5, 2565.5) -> 12.5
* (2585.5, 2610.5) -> 11.5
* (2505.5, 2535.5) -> 11.73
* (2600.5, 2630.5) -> 11.43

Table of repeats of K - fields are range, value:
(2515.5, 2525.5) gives 12.1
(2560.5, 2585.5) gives 12.2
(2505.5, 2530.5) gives 12.5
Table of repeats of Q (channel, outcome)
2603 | 11.5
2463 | 12.34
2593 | 11.61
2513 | 12.35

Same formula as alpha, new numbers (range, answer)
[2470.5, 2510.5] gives 11.83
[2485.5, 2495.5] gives 12.15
